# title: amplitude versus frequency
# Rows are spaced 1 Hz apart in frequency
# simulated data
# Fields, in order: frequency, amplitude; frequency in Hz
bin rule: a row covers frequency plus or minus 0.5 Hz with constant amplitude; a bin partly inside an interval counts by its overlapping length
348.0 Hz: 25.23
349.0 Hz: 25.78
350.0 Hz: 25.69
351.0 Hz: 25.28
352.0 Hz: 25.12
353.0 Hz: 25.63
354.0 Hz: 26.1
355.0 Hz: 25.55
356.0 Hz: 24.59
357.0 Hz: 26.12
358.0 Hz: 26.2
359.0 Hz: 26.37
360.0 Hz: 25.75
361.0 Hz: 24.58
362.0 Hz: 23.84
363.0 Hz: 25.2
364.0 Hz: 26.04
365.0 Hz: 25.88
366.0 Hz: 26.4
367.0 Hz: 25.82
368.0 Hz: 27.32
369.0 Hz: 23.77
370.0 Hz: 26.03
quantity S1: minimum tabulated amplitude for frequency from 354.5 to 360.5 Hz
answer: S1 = 24.59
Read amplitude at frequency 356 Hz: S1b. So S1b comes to 24.59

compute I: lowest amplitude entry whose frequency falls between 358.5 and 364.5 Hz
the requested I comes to 23.84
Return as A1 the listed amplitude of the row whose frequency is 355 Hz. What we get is 25.55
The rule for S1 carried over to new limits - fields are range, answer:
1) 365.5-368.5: 25.82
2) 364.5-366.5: 25.88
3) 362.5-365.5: 25.2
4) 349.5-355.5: 25.12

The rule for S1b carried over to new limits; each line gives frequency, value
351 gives 25.28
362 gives 23.84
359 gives 26.37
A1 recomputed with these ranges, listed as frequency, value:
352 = 25.12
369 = 23.77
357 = 26.12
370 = 26.03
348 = 25.23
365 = 25.88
